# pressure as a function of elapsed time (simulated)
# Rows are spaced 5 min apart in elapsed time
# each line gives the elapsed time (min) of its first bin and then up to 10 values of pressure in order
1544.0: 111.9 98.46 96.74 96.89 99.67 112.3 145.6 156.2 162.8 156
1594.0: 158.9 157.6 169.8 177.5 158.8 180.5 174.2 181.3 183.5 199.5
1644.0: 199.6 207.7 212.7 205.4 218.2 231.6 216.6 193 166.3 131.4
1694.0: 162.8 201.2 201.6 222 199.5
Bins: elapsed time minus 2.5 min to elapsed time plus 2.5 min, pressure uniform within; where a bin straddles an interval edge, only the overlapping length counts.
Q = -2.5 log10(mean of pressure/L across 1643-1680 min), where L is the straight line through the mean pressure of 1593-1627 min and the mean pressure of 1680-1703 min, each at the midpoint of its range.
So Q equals -0.24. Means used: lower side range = 169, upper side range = 170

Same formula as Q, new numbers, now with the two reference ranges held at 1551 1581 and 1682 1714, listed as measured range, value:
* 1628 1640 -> -0.237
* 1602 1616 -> -0.218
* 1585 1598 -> -0.216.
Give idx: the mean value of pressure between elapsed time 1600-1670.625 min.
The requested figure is 192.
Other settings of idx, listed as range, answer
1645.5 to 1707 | 196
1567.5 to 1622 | 159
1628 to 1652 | 196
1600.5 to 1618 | 169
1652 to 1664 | 211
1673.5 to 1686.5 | 188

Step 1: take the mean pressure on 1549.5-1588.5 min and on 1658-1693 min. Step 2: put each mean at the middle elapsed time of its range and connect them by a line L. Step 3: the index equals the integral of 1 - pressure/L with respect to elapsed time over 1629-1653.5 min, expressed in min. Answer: -3.7 min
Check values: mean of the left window 125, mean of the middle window 197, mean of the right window 193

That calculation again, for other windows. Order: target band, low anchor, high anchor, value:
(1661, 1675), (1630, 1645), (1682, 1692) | -4.8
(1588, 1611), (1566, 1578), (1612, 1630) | -1.4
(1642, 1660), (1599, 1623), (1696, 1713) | -2.0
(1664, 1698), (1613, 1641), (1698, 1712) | 2.1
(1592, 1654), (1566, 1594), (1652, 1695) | -4.3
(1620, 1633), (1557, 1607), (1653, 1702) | -1.0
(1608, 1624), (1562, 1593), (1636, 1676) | 0.3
